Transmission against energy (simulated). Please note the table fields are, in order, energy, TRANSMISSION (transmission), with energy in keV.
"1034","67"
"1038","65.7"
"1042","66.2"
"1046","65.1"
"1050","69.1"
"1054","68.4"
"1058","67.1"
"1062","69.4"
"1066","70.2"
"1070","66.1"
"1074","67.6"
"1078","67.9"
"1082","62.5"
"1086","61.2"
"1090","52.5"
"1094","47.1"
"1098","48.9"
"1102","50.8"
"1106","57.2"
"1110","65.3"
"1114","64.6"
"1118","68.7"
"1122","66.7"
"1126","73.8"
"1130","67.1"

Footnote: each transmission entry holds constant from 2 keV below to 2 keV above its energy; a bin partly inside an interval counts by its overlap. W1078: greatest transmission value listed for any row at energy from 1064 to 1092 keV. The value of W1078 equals 70.2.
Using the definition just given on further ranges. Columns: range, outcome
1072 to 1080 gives 67.9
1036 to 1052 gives 69.1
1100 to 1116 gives 65.3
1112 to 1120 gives 68.7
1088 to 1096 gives 52.5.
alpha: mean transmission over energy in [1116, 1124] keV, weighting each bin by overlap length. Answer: 67.7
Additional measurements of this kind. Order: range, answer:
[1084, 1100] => 52.4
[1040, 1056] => 67.2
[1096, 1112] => 55.5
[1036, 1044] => 66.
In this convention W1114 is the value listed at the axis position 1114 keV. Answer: 64.6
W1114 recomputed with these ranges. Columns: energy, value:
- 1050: 69.1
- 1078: 67.9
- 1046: 65.1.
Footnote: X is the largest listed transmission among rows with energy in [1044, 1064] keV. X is 69.4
